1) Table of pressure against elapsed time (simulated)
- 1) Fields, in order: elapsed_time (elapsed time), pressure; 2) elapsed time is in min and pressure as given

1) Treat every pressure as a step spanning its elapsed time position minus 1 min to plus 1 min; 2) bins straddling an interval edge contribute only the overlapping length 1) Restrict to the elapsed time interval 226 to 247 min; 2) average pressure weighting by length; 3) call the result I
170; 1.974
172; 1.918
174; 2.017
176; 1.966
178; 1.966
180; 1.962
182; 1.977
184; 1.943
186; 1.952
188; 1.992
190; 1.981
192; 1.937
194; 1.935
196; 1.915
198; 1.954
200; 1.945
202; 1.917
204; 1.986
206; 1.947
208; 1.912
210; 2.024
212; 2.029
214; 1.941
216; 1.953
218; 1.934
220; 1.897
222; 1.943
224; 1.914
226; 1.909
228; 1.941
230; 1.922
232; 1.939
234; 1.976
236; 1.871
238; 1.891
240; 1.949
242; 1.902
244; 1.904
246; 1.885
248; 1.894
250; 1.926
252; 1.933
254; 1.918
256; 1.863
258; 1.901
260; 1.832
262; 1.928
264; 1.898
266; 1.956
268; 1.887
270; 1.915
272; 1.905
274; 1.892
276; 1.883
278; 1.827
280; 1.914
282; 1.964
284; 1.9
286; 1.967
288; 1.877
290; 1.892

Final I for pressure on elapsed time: 1.92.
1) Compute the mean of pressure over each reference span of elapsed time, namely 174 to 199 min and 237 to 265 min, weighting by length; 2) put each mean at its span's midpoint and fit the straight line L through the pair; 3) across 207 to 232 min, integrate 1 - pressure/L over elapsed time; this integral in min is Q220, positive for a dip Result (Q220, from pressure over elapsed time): -0.2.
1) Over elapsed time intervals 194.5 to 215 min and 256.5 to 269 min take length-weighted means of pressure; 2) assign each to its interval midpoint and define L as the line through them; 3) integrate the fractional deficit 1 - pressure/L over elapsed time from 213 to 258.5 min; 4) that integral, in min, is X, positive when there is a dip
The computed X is 0.2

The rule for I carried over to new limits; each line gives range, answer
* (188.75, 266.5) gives 1.93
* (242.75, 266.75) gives 1.9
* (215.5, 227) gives 1.92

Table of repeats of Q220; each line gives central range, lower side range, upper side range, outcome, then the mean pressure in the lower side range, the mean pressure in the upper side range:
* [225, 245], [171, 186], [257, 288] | 0.1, 1.96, 1.9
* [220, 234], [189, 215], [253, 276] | 0.0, 1.96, 1.9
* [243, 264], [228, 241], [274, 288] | 0.2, 1.93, 1.91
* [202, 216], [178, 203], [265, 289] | -0.2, 1.95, 1.91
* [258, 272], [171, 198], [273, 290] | 0.1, 1.96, 1.9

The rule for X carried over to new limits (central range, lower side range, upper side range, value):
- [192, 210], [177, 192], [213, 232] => 0.1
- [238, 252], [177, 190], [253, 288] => 0.1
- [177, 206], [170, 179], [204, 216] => 0.2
